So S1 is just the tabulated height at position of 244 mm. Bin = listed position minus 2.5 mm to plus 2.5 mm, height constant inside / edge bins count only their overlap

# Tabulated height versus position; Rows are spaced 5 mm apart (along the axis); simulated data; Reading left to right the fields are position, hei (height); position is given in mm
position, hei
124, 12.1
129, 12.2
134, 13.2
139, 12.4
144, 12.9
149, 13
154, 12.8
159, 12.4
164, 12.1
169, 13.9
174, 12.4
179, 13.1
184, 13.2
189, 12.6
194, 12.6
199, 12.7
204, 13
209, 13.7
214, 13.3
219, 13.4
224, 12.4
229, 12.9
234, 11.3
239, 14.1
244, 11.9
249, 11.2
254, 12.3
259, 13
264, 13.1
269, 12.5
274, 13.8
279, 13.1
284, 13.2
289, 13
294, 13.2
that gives 11.9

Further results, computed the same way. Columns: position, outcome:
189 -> 12.6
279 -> 13.1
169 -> 13.9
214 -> 13.3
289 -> 13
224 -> 12.4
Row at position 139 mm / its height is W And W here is 12.4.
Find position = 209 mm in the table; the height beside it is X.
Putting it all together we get 13.7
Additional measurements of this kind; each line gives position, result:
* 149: 13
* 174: 12.4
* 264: 13.1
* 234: 11.3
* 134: 13.2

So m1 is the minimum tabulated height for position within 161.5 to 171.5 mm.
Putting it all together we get 12.1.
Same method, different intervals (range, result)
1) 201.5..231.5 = 12.4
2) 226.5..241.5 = 11.3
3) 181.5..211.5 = 12.6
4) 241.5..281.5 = 11.2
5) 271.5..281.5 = 13.1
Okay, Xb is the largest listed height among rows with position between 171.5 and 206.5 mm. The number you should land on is 13.2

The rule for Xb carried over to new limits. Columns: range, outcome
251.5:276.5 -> 13.8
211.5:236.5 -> 13.4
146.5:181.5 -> 13.9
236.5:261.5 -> 14.1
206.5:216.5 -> 13.7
